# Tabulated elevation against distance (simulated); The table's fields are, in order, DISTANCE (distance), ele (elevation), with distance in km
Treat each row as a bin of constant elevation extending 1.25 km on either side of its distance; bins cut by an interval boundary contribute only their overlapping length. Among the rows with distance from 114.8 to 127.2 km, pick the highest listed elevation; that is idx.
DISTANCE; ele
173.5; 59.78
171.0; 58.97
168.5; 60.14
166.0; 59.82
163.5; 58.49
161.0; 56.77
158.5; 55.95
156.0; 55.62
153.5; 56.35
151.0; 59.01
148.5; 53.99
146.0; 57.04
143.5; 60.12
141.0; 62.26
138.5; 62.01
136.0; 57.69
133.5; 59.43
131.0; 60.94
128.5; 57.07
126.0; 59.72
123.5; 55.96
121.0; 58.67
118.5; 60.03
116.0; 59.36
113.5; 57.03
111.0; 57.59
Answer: 60.03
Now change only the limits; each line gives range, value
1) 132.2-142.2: 62.26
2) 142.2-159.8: 60.12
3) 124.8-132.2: 60.94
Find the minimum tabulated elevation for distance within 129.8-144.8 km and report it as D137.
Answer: 57.69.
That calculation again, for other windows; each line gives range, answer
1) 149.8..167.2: 55.62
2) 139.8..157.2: 53.99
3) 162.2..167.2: 58.49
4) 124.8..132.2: 57.07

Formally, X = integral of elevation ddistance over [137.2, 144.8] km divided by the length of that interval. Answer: 61.4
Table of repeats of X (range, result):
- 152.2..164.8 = 56.7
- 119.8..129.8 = 57.9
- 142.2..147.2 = 58.6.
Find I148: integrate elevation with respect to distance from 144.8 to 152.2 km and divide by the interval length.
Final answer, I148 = 56.7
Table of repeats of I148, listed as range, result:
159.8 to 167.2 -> 58.4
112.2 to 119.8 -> 58.8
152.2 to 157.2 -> 56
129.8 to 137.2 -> 59.4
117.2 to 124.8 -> 58.2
